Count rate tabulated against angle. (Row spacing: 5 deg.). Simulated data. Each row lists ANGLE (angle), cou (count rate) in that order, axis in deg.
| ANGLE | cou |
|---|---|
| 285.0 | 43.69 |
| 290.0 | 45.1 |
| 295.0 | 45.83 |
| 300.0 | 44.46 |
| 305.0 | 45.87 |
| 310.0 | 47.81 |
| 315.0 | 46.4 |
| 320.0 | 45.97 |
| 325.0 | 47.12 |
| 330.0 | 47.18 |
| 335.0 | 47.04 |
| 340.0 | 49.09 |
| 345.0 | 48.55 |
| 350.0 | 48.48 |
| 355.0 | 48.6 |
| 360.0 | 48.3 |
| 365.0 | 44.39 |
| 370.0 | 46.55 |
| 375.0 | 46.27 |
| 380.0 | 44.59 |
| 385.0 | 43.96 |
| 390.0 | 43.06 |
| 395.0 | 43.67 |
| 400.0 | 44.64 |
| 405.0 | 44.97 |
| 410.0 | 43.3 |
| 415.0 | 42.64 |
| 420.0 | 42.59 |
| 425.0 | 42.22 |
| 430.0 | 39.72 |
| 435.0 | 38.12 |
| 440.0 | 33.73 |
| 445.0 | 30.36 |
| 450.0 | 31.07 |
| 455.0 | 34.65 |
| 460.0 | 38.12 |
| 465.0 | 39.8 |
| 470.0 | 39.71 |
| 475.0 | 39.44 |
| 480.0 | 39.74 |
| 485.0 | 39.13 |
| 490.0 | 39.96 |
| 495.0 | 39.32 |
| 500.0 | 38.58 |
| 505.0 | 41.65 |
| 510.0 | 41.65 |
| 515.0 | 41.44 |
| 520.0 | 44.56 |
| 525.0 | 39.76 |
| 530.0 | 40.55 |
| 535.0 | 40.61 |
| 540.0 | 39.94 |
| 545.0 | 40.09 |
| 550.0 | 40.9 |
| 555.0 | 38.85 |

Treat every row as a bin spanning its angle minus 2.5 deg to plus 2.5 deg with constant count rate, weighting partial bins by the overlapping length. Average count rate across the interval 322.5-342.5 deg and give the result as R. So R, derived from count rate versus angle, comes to 47.6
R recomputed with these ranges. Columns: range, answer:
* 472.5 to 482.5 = 39.6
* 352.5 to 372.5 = 47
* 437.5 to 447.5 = 32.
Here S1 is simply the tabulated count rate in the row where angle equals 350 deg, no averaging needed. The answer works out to 48.48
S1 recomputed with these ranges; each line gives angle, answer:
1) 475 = 39.44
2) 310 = 47.81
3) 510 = 41.65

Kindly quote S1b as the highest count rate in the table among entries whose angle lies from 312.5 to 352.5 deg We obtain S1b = 49.09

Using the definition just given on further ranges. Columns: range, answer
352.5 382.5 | 48.6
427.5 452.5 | 39.72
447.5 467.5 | 39.8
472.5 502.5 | 39.96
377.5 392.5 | 44.59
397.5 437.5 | 44.97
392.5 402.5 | 44.64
